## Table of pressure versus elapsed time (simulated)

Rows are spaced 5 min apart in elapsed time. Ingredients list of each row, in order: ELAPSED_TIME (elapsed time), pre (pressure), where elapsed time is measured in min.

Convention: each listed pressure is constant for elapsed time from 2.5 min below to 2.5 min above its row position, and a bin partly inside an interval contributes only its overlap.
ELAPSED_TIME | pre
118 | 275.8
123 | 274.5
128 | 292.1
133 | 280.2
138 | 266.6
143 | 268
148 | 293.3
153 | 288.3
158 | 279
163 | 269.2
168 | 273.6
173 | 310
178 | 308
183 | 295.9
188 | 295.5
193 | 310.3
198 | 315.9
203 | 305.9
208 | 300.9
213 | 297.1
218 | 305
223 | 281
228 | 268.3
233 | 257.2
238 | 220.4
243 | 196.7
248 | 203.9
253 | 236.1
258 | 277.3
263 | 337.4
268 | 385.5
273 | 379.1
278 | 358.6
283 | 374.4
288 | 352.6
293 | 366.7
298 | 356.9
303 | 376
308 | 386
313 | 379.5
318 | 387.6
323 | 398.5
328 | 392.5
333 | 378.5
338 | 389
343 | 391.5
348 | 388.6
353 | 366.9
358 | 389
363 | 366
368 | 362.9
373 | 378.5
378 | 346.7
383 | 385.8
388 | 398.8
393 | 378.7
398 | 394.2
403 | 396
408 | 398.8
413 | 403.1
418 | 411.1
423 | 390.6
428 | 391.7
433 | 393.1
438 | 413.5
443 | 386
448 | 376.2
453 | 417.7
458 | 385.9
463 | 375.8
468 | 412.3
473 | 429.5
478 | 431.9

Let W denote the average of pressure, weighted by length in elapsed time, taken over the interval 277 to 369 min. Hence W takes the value 377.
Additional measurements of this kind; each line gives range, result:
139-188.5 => 287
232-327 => 330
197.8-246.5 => 271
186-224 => 302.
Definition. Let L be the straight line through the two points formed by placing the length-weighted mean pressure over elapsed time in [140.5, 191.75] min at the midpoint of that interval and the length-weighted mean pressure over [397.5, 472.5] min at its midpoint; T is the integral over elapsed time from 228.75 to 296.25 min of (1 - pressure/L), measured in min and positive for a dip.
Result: 5.3 min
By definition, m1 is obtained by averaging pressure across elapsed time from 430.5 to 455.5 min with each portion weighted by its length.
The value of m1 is 397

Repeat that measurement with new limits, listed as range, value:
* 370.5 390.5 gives 377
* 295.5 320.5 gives 377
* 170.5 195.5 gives 304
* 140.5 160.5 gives 282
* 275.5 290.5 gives 362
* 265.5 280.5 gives 374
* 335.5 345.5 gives 390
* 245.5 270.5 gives 288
